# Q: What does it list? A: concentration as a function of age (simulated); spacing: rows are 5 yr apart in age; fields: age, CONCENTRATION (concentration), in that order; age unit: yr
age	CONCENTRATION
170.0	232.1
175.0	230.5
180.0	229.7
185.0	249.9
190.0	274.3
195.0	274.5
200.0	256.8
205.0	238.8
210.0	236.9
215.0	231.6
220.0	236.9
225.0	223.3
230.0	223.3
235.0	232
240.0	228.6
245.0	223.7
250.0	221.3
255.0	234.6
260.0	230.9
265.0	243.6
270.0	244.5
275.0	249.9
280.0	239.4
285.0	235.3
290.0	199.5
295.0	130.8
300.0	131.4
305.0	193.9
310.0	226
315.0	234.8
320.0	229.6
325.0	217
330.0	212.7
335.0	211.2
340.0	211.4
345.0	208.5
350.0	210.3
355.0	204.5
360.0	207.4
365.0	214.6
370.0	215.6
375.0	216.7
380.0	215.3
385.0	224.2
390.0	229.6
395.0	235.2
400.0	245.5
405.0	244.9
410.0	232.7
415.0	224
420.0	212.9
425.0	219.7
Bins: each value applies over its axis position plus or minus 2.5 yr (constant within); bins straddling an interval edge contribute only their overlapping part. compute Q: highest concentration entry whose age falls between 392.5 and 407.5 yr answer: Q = 245.5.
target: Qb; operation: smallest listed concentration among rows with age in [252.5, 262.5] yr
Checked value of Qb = 230.9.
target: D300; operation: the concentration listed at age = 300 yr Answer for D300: 131.4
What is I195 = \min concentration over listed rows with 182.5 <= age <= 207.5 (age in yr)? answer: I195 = 238.8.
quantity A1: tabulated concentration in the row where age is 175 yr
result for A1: 230.5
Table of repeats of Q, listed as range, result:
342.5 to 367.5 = 214.6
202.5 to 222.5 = 238.8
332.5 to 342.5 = 211.4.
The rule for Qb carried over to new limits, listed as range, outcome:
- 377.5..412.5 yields 215.3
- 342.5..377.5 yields 204.5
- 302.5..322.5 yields 193.9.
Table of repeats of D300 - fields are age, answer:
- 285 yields 235.3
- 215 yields 231.6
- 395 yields 235.2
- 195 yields 274.5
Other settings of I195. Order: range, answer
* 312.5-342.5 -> 211.2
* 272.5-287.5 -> 235.3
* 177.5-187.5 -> 229.7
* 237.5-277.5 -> 221.3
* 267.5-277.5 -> 244.5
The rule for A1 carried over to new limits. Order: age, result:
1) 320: 229.6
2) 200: 256.8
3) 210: 236.9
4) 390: 229.6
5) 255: 234.6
